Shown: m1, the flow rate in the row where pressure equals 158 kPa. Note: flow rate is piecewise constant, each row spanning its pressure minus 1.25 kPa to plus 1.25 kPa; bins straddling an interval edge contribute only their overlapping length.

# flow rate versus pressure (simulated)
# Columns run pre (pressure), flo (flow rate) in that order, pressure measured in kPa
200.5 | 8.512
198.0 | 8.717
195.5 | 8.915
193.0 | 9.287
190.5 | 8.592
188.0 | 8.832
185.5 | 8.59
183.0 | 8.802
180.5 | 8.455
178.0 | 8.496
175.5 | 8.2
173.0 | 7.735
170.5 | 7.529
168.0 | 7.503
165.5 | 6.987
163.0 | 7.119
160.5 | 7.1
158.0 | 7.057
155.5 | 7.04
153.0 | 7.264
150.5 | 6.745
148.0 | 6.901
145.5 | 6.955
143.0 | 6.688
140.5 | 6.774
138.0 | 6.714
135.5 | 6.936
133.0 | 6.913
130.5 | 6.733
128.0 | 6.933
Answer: 7.057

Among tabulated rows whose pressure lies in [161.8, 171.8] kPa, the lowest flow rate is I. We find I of 6.987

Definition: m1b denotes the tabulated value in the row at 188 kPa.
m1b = 8.832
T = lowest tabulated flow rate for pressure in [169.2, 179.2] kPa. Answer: 7.529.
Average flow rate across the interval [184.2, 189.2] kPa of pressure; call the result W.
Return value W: 8.71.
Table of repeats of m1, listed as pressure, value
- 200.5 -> 8.512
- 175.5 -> 8.2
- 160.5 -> 7.1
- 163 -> 7.119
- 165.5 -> 6.987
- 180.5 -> 8.455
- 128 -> 6.933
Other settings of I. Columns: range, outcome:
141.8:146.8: 6.688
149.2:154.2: 6.745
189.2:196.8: 8.592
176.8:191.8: 8.455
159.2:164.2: 7.1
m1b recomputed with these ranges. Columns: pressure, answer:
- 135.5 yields 6.936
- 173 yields 7.735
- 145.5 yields 6.955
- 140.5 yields 6.774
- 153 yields 7.264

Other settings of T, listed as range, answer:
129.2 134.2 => 6.733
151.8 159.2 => 7.04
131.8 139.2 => 6.714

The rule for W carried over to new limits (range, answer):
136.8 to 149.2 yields 6.81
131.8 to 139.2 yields 6.85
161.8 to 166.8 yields 7.06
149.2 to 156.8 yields 7.02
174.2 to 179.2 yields 8.34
